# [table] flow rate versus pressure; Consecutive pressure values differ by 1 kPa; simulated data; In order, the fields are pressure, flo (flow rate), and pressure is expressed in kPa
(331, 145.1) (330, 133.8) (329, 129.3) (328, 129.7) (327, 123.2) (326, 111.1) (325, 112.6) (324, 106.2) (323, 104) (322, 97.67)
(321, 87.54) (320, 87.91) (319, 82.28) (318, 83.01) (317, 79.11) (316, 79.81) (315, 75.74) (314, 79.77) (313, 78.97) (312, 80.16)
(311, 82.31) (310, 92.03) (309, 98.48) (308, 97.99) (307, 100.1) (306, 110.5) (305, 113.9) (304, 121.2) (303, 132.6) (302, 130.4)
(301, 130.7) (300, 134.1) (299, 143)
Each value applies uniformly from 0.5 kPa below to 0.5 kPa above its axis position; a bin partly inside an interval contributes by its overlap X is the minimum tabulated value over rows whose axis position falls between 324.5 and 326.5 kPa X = 111.1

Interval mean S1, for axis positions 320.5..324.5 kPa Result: 98.9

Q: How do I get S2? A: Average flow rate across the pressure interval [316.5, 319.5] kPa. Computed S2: 81.5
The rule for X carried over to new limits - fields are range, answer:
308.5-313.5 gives 78.97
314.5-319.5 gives 75.74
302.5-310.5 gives 92.03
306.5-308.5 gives 97.99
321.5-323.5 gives 97.67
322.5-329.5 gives 104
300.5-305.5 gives 113.9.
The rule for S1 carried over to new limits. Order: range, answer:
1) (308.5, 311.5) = 90.9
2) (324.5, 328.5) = 119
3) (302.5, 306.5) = 120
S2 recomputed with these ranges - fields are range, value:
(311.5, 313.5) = 79.6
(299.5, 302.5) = 132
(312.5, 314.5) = 79.4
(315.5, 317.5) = 79.5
